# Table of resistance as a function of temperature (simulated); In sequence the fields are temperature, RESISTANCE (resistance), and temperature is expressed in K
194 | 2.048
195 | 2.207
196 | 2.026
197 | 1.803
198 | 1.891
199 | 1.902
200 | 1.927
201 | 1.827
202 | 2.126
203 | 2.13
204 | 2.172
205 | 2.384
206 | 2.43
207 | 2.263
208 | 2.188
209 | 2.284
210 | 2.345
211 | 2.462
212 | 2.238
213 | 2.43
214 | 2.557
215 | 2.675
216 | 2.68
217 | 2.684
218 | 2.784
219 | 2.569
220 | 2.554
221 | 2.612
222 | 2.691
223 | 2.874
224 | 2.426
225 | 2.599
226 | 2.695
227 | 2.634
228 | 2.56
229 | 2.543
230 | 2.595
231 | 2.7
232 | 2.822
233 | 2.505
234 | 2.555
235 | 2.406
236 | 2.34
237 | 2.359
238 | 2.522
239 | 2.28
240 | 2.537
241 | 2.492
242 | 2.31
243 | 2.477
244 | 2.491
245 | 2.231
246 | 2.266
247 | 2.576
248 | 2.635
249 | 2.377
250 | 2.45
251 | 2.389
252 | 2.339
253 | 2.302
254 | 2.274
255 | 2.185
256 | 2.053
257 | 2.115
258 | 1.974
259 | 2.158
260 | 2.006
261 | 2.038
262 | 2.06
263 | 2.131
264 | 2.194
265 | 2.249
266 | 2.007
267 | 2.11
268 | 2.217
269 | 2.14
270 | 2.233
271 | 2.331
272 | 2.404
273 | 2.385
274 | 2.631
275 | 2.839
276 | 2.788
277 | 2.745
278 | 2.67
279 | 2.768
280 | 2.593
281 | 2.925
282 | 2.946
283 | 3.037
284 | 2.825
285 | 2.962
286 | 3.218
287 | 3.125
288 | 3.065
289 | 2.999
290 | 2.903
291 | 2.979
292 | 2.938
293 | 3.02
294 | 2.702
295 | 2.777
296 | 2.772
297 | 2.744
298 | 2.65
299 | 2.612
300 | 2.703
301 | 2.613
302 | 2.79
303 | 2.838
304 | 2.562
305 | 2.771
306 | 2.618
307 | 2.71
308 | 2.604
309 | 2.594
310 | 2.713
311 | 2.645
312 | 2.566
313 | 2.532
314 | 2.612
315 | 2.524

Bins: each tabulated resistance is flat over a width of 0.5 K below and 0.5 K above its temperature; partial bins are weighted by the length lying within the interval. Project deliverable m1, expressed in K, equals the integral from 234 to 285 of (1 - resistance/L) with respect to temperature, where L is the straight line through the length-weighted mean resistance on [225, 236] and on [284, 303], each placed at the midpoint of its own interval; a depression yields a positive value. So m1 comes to 5.9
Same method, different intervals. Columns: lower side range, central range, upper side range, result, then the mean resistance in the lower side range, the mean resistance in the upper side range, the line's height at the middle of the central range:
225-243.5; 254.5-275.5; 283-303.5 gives 3.8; 2.52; 2.87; 2.7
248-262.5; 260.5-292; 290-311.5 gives -1.8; 2.21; 2.74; 2.45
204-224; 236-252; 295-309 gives 0.9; 2.5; 2.69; 2.57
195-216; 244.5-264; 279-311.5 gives 2.3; 2.21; 2.81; 2.54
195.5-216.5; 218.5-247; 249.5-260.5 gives -4.0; 2.23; 2.2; 2.21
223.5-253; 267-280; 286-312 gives 0.8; 2.48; 2.78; 2.66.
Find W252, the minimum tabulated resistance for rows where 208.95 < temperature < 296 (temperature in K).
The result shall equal 1.974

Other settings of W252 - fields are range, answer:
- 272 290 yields 2.385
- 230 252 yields 2.231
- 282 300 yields 2.612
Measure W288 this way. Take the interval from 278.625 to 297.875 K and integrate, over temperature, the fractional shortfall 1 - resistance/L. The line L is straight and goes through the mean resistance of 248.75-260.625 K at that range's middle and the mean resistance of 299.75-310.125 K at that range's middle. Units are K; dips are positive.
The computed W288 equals -2.9 K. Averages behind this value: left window 2.21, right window 2.68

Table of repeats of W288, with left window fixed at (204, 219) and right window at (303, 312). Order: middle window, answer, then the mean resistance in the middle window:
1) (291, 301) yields -0.53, 2.77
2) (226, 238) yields -0.27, 2.55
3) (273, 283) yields -0.64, 2.76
